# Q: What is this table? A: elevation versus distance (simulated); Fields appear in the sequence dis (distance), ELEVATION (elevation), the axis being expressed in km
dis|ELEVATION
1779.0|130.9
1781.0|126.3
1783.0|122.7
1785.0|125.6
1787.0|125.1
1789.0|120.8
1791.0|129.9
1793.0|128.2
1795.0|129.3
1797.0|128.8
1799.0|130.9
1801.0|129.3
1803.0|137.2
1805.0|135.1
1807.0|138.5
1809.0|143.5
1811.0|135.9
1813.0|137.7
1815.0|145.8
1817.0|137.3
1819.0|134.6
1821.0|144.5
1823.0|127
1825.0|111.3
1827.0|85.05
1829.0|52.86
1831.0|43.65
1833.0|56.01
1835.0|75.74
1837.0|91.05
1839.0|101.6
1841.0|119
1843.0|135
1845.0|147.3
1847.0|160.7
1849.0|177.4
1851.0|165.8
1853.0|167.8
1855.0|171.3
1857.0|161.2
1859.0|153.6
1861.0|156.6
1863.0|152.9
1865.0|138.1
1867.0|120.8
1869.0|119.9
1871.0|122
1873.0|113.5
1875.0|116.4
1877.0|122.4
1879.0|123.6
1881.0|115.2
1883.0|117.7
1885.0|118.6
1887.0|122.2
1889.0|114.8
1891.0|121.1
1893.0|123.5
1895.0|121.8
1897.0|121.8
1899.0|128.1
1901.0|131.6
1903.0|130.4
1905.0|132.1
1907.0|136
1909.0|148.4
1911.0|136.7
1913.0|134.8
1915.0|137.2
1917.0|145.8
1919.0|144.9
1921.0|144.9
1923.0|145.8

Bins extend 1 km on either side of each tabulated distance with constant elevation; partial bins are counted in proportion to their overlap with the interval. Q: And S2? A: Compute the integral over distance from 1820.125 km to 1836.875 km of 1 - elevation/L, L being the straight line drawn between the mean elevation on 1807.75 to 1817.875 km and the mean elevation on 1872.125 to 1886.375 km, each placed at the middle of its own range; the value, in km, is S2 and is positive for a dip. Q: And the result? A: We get 6.0 km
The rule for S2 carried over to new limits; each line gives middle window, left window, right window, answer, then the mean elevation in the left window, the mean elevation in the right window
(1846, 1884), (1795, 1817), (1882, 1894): -5.0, 136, 120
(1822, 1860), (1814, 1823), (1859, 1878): 3.8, 139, 130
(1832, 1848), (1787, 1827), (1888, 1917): 2.5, 132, 130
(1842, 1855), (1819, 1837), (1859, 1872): -5.0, 89.9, 136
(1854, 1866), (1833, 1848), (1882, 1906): -3.9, 114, 124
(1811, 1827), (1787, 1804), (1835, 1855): 0.3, 129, 139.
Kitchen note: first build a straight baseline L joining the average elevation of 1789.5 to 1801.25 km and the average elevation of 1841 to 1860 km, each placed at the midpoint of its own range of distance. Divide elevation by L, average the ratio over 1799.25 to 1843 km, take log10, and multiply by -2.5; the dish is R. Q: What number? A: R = 0.23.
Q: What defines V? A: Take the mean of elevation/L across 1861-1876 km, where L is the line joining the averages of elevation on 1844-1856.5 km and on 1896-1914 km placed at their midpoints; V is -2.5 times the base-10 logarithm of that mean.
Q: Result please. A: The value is 0.20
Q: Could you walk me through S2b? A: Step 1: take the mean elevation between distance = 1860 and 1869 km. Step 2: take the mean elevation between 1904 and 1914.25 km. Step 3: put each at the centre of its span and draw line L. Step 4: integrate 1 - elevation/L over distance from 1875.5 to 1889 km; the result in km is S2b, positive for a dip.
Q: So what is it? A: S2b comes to 1.9 km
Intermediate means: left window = 140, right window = 138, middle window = 119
